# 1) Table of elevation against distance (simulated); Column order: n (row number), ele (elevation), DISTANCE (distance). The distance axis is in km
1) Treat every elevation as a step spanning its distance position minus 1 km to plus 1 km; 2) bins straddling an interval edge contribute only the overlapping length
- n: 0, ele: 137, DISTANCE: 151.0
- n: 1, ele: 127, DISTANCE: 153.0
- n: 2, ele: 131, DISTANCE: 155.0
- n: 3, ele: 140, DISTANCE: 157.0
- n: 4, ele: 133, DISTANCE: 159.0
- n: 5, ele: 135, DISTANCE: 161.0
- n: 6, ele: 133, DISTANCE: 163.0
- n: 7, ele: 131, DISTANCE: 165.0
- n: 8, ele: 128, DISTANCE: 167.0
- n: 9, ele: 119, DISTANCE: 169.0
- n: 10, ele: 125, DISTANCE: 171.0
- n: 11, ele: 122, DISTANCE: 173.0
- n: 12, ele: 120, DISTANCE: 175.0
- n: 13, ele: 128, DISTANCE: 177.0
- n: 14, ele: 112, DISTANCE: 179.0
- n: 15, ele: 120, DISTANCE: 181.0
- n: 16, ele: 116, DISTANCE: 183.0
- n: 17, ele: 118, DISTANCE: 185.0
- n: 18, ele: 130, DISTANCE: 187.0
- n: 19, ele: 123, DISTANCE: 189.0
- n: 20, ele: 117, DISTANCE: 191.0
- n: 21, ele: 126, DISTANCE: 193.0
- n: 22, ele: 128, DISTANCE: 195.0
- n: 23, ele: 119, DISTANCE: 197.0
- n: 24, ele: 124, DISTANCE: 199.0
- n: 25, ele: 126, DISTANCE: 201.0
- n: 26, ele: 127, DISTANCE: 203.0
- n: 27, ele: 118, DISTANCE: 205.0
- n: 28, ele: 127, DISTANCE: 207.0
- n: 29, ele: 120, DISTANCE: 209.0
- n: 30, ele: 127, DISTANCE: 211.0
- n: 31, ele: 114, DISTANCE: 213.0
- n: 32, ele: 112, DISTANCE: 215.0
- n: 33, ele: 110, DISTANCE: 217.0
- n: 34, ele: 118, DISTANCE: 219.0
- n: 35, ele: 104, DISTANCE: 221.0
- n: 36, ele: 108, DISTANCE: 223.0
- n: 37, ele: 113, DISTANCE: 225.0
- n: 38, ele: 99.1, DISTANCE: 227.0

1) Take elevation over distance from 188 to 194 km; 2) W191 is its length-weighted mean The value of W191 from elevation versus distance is 122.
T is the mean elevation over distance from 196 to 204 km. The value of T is 124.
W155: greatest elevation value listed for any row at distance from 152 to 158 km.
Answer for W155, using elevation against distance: 140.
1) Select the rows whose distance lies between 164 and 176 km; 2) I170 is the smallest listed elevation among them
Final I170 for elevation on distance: 119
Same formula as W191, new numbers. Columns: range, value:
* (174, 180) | 120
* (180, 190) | 121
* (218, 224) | 110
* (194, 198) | 124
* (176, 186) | 119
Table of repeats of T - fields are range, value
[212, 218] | 112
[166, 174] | 124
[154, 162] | 135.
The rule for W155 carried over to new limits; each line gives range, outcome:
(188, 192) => 123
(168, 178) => 128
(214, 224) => 118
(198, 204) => 127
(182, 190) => 130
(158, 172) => 135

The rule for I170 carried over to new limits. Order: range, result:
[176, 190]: 112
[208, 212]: 120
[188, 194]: 117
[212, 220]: 110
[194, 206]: 118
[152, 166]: 127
